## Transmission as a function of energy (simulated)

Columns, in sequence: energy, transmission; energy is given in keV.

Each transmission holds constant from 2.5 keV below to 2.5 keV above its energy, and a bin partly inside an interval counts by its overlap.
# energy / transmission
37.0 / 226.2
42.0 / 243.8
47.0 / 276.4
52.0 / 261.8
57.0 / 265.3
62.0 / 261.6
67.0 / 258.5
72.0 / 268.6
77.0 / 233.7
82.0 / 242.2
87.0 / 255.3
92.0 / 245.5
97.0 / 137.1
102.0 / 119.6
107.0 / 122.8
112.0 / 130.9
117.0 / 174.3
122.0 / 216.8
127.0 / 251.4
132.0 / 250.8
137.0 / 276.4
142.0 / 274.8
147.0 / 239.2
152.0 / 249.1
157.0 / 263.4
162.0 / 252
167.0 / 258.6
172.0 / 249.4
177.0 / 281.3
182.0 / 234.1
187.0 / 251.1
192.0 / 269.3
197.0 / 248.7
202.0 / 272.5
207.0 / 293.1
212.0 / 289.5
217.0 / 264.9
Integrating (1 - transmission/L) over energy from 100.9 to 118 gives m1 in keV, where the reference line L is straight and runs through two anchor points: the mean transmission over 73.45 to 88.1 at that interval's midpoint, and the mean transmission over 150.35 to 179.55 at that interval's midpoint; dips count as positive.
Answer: 7.8 keV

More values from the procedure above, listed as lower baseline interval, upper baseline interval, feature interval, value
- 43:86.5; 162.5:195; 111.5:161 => 3.8 keV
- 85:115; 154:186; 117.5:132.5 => -2.3 keV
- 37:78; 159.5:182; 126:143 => -0.4 keV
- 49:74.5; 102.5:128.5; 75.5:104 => 1.6 keV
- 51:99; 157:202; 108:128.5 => 5.3 keV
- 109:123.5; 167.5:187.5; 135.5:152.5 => -4.3 keV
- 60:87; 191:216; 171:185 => 0.8 keV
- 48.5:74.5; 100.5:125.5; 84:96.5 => -1.6 keV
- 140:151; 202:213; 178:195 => 1.4 keV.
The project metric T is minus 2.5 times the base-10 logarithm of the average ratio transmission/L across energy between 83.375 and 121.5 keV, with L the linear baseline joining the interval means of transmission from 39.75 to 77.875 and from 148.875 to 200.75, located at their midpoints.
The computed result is 0.43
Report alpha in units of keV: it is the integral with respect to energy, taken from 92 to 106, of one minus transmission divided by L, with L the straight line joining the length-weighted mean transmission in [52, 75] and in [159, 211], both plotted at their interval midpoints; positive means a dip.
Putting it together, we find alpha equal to 6.1 keV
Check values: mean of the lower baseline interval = 263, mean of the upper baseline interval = 262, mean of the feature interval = 149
